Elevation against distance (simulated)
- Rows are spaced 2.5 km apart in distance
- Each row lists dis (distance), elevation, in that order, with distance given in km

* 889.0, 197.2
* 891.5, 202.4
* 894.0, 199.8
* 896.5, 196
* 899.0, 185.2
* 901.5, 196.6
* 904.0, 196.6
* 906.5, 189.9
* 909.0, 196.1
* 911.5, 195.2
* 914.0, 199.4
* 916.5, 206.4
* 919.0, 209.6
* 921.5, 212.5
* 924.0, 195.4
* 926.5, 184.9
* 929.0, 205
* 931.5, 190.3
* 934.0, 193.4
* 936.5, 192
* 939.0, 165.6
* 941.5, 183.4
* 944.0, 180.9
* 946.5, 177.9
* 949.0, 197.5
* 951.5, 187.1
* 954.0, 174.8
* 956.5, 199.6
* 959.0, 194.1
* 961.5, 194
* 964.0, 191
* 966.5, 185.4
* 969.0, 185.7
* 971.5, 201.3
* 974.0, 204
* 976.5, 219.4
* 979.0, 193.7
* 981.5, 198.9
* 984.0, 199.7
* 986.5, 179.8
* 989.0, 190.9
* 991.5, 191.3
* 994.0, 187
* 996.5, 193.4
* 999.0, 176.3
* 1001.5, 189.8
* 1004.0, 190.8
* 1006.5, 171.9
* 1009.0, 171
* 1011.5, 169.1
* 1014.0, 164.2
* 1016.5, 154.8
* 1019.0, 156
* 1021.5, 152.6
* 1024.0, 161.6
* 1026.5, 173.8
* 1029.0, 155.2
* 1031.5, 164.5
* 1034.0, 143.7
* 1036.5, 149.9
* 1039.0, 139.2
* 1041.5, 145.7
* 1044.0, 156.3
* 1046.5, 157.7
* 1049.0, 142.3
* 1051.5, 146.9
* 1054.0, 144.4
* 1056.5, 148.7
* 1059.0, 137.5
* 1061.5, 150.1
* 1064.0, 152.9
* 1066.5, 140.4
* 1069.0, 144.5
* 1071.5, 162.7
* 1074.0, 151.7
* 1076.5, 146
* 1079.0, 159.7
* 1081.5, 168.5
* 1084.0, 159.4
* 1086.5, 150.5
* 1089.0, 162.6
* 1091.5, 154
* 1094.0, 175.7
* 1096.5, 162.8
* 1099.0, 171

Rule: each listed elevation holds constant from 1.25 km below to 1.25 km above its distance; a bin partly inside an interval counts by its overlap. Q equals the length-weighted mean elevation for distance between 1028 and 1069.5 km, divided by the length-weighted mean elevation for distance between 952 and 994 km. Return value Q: 0.77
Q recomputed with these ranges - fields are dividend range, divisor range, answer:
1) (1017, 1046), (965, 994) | 0.79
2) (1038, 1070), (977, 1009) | 0.78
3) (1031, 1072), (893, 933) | 0.75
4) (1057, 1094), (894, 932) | 0.78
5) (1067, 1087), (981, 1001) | 0.82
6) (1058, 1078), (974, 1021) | 0.81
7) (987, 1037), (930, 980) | 0.90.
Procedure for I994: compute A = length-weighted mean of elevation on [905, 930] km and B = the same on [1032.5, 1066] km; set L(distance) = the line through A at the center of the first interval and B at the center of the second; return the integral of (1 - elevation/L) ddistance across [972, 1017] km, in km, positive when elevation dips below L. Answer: -4.66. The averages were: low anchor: 199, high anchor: 147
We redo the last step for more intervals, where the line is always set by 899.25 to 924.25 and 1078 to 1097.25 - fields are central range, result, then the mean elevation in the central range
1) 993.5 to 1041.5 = 3.03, 166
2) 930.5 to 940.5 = 0.47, 185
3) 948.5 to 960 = 0.01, 190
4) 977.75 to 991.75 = -0.67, 192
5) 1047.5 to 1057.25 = 1.35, 146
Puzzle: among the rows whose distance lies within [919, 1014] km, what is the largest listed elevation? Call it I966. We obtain 219.4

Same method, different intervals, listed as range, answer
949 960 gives 199.6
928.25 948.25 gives 205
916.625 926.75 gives 212.5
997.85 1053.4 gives 190.8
